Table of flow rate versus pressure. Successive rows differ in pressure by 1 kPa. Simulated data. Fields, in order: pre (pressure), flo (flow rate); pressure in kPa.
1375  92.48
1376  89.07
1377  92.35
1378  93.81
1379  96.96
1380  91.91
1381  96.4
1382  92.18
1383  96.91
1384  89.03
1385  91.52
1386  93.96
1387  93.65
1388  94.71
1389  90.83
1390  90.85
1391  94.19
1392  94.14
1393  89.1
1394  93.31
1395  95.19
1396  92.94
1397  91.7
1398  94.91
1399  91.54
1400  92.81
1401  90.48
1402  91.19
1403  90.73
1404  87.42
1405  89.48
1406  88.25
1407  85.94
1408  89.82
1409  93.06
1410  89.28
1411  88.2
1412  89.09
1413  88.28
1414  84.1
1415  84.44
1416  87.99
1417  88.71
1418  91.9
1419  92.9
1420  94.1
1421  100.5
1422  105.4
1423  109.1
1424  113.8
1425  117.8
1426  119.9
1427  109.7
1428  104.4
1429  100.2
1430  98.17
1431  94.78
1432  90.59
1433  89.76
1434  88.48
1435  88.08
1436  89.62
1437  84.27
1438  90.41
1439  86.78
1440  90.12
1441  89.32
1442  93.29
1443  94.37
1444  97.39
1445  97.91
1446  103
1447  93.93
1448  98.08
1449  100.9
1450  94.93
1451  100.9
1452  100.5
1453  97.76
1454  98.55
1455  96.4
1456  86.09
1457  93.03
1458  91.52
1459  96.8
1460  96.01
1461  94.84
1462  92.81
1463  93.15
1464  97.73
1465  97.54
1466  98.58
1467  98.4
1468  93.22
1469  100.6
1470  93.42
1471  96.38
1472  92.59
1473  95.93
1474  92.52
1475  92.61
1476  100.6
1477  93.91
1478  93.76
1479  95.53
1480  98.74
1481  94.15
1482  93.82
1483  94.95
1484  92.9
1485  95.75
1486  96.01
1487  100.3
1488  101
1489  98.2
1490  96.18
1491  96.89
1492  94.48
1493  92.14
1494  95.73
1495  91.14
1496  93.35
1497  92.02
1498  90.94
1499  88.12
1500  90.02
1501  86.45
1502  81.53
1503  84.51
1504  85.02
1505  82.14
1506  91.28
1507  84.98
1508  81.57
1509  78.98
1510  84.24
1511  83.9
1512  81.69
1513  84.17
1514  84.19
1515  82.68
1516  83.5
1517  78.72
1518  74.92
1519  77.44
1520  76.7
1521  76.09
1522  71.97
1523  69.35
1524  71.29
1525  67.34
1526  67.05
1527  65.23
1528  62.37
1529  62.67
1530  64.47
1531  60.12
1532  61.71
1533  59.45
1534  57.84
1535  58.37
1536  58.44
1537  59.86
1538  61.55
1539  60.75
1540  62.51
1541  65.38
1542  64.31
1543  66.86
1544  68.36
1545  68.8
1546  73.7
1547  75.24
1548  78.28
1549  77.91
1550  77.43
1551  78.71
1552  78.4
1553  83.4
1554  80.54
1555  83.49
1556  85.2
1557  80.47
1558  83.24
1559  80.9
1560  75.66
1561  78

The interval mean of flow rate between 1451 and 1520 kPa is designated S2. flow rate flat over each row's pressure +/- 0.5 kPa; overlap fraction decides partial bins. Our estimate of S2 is 91.6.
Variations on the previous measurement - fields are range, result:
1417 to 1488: 96.4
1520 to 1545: 64.6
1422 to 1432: 107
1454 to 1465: 94.2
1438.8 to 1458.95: 95.4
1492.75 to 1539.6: 76.4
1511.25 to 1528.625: 75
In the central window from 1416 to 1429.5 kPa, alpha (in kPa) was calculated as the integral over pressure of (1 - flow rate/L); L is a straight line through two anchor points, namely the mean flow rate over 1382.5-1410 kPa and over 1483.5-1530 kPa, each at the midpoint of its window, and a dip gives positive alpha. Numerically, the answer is -2.0 kPa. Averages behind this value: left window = 91.7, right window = 83.9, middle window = 103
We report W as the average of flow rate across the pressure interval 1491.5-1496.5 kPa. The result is 93.4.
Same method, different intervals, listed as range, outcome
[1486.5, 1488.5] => 101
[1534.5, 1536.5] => 58.4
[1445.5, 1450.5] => 98.2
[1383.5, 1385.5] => 90.3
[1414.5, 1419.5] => 89.2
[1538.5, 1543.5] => 64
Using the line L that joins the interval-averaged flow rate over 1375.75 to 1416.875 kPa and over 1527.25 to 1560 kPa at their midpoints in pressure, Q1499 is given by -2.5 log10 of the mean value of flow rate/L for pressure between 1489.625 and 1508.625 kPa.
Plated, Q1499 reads -0.17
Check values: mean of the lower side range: 91.3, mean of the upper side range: 70.1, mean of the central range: 89.3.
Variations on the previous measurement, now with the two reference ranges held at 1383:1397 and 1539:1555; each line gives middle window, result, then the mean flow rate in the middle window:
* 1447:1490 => -0.16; 96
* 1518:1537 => 0.15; 66.1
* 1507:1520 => -0.05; 81.3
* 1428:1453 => -0.09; 94.3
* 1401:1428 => -0.07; 95.1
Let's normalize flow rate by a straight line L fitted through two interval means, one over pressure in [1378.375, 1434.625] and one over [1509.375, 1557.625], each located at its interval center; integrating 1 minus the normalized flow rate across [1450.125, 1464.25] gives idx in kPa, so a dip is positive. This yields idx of -1.7 kPa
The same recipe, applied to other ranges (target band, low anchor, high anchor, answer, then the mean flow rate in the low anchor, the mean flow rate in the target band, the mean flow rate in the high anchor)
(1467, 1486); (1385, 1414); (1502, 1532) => -3.2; 91.1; 95.2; 76.3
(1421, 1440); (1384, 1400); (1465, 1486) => -1.0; 92.7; 98.8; 95.5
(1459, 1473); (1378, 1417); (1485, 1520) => -1.1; 91.2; 95.8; 87.8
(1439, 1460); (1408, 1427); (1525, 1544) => -2.0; 96.8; 95.5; 62.5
